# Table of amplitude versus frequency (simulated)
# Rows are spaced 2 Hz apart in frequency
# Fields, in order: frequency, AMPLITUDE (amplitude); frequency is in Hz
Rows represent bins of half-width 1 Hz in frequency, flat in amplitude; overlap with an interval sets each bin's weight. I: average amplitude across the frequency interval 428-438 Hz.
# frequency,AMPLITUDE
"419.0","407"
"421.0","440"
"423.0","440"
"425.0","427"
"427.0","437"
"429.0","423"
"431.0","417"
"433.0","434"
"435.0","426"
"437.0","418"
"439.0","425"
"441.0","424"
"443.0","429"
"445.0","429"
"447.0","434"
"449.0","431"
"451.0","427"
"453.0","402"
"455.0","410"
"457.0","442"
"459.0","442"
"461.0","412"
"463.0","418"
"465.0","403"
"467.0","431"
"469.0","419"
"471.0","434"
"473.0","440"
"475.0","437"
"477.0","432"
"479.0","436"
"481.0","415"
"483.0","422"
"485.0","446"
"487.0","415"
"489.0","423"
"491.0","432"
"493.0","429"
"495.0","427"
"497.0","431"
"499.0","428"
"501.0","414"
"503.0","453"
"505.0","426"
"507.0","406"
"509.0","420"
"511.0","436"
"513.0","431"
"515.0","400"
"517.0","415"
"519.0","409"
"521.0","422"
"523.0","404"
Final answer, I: 424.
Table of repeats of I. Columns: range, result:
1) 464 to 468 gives 417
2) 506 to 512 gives 421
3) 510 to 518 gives 420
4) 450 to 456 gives 413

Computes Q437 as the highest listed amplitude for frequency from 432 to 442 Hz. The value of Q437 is 434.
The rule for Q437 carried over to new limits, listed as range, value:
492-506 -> 453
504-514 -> 436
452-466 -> 442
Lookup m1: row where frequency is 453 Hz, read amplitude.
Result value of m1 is 402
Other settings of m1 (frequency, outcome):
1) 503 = 453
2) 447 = 434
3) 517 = 415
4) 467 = 431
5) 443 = 429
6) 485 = 446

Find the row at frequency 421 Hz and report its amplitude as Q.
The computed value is 440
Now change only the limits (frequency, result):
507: 406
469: 419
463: 418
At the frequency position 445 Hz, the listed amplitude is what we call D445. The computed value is 429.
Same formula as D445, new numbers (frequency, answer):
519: 409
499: 428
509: 420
